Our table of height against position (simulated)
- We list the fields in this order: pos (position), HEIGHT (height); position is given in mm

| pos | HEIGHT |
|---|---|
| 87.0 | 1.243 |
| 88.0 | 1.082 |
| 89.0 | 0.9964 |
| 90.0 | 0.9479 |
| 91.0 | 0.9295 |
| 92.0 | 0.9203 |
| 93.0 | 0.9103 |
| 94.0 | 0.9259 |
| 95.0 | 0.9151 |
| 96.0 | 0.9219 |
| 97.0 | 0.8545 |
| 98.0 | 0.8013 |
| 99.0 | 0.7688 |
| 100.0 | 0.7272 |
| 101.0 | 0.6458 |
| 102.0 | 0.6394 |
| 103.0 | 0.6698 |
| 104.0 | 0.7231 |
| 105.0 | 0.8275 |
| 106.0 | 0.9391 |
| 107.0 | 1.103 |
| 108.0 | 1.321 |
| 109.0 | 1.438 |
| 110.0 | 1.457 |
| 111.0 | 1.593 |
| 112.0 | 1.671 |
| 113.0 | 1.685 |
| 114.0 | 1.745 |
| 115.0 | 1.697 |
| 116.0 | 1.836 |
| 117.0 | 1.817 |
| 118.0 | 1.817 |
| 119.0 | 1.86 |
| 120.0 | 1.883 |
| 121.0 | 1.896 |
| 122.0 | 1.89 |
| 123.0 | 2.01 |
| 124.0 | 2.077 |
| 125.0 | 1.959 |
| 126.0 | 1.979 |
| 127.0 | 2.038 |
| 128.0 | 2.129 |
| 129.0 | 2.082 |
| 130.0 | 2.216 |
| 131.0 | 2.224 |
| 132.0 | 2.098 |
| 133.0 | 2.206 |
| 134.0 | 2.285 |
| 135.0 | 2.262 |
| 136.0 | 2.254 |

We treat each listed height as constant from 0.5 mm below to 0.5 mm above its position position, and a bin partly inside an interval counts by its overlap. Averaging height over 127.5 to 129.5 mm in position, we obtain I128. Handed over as 2.11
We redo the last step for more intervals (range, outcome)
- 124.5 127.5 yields 1.99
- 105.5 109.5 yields 1.2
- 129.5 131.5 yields 2.22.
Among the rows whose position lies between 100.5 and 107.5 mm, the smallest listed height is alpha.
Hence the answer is 0.6394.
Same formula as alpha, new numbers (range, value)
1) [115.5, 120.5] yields 1.817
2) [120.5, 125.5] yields 1.89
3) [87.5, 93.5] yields 0.9103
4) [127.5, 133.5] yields 2.082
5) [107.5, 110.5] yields 1.321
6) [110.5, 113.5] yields 1.593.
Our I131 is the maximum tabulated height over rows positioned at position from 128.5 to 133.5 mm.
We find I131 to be 2.224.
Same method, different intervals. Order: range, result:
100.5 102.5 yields 0.6458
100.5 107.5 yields 1.103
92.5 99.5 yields 0.9259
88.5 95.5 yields 0.9964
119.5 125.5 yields 2.077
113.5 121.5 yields 1.896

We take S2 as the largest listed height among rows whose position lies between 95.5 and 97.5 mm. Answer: 0.9219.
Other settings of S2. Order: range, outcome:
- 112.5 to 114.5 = 1.745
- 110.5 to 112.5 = 1.671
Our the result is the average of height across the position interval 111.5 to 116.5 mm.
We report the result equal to 1.73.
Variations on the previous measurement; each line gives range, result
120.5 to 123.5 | 1.93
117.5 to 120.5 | 1.85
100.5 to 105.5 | 0.701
